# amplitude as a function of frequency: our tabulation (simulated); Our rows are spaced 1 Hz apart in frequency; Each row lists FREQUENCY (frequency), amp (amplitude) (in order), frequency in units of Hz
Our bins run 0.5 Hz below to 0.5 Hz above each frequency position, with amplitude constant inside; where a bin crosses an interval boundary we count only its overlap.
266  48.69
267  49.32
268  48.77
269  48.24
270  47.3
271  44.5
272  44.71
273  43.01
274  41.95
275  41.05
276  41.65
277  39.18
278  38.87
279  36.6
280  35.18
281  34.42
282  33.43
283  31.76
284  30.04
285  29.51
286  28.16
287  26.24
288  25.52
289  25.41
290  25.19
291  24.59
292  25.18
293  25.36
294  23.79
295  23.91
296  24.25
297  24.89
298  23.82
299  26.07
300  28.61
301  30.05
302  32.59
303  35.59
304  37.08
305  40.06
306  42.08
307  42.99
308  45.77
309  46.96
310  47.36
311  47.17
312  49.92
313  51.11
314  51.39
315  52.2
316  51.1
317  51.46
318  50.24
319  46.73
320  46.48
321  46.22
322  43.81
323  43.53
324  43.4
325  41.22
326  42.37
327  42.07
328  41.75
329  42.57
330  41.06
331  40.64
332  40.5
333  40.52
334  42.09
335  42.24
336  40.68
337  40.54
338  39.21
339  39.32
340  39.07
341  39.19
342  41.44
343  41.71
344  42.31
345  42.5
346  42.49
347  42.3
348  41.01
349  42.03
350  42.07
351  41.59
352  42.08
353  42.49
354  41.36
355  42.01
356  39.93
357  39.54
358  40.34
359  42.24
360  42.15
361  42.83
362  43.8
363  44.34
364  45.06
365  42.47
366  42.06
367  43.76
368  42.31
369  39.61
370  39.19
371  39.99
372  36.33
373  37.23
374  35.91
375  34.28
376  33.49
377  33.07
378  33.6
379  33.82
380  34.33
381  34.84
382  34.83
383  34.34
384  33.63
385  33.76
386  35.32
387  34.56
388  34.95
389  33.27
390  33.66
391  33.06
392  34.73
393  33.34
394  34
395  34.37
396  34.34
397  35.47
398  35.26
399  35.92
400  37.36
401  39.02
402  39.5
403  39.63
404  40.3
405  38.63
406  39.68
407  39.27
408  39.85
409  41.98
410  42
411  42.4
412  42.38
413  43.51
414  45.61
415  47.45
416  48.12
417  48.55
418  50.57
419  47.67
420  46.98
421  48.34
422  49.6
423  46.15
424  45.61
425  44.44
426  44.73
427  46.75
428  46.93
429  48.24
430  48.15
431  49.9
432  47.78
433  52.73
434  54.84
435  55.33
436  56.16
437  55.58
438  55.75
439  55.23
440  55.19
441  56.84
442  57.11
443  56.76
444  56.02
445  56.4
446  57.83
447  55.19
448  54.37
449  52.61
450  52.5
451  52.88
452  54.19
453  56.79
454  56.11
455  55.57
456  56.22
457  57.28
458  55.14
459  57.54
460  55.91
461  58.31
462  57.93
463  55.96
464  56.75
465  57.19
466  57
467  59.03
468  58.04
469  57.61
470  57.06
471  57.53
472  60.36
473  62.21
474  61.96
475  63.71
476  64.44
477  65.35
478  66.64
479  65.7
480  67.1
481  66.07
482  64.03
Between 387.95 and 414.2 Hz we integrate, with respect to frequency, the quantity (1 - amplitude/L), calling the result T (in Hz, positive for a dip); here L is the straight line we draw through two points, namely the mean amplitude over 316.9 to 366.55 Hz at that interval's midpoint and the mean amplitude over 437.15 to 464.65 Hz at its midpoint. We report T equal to 6.3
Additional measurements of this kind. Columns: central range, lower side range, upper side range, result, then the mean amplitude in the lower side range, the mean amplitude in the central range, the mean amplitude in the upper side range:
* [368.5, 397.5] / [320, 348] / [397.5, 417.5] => 4.6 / 41.7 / 34.9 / 41.3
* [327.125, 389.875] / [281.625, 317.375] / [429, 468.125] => 4.8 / 35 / 39.5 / 55.3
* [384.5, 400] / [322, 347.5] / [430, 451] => 4.5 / 41.4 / 34.5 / 54.5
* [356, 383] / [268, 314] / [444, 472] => 3.8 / 35.7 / 38.8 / 56.3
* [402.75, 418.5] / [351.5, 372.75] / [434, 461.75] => 2.0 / 41.6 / 43.2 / 55.7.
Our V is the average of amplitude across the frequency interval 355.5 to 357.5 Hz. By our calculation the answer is 39.7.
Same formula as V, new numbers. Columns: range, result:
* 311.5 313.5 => 50.5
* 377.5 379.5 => 33.7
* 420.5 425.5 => 46.8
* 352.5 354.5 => 41.9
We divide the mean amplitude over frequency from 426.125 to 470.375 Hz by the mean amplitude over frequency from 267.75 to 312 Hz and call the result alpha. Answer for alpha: 1.6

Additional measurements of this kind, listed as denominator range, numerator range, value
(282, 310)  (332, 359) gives 1.33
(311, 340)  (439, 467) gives 1.26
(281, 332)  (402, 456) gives 1.32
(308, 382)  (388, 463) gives 1.13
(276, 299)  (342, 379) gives 1.39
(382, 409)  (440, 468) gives 1.55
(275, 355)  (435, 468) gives 1.45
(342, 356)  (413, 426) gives 1.13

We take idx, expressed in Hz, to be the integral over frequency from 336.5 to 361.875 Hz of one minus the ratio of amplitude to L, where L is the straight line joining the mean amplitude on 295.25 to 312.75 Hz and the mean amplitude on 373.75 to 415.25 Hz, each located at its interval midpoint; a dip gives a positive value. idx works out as -3.08 Hz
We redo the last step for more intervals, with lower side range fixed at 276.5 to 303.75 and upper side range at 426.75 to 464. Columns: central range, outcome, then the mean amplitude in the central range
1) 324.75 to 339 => -2.0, 41.2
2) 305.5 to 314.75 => -4.2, 47.3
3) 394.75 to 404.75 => 2.1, 37.2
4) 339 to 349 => -0.9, 41.3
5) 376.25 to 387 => 2.4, 34.2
